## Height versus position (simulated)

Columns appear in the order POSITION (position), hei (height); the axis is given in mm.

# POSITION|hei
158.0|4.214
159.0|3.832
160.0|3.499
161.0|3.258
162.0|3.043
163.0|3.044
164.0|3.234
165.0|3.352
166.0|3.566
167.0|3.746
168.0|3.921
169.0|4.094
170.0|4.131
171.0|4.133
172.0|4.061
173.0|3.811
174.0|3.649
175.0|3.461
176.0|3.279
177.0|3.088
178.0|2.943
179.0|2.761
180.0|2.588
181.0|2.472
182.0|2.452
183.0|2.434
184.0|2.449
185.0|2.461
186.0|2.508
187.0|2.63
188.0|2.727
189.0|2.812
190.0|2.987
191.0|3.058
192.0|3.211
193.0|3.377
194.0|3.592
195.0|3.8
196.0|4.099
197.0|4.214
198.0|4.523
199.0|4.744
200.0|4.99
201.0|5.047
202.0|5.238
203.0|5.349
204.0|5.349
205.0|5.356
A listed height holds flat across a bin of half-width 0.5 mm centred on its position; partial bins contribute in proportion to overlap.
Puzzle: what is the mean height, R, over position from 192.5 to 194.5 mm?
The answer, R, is 3.48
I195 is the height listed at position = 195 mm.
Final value 3.8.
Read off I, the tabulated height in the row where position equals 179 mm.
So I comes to 2.761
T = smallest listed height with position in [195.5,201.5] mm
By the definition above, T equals 4.099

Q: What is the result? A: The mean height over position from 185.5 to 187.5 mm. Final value 2.57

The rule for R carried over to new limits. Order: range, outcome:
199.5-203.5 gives 5.16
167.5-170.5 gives 4.05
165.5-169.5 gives 3.83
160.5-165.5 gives 3.19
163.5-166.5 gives 3.38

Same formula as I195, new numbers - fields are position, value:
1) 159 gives 3.832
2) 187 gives 2.63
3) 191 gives 3.058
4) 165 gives 3.352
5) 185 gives 2.461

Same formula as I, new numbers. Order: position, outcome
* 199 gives 4.744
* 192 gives 3.211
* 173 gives 3.811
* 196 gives 4.099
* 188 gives 2.727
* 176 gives 3.279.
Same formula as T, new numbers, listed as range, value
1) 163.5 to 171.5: 3.234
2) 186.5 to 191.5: 2.63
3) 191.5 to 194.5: 3.211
